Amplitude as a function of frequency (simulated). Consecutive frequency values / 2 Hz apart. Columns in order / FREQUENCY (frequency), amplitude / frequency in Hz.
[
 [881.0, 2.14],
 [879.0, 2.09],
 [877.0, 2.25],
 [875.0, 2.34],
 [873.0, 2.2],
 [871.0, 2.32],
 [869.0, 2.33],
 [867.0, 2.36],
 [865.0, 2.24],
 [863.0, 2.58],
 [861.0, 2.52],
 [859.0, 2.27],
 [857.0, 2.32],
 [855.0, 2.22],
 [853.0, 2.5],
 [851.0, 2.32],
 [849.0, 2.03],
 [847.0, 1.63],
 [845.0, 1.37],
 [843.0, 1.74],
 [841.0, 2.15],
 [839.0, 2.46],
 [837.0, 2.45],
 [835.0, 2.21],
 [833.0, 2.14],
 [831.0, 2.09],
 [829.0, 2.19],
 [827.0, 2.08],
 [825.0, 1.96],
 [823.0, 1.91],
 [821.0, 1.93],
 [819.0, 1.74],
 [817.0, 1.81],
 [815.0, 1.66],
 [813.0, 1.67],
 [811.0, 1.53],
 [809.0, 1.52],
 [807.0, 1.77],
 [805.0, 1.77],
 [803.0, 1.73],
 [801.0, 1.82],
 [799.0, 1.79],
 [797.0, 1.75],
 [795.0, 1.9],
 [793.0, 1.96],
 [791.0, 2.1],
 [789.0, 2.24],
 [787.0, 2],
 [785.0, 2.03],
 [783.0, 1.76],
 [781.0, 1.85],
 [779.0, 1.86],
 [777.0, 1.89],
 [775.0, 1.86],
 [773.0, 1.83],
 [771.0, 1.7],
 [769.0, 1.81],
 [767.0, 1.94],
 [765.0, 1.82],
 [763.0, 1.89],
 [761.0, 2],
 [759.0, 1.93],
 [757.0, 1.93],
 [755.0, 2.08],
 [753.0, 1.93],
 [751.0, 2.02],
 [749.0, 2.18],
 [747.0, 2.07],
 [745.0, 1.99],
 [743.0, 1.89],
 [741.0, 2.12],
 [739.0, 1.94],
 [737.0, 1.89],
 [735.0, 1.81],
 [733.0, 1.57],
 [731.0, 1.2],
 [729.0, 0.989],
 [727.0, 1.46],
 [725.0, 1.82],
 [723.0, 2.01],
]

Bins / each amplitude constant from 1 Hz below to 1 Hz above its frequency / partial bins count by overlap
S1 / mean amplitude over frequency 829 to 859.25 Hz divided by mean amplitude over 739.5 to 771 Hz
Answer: 1.08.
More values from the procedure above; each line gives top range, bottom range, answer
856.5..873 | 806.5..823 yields 1.38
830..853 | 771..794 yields 1.07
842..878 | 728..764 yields 1.18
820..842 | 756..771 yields 1.13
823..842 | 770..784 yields 1.20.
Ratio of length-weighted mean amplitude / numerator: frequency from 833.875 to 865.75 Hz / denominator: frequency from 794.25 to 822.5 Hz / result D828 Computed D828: 1.25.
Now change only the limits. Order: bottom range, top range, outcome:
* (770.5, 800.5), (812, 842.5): 1.06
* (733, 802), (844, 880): 1.15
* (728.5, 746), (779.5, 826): 1.06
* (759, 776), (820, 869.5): 1.16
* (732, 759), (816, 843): 1.06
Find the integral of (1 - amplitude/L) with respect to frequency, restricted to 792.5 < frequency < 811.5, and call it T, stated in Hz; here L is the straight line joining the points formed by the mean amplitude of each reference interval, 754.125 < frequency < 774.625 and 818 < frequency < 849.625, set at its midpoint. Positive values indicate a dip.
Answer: 1.9 Hz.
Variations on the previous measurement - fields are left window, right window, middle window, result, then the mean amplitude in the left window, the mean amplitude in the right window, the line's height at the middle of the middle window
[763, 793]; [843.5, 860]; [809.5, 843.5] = 0.6 Hz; 1.91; 2.07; 2.02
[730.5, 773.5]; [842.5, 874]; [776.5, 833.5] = 4.7 Hz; 1.9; 2.19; 2.04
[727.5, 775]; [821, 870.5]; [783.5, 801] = 0.2 Hz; 1.85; 2.17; 1.98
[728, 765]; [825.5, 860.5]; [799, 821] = 3.5 Hz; 1.86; 2.13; 2.04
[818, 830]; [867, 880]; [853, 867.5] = -1.2 Hz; 1.97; 2.26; 2.18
